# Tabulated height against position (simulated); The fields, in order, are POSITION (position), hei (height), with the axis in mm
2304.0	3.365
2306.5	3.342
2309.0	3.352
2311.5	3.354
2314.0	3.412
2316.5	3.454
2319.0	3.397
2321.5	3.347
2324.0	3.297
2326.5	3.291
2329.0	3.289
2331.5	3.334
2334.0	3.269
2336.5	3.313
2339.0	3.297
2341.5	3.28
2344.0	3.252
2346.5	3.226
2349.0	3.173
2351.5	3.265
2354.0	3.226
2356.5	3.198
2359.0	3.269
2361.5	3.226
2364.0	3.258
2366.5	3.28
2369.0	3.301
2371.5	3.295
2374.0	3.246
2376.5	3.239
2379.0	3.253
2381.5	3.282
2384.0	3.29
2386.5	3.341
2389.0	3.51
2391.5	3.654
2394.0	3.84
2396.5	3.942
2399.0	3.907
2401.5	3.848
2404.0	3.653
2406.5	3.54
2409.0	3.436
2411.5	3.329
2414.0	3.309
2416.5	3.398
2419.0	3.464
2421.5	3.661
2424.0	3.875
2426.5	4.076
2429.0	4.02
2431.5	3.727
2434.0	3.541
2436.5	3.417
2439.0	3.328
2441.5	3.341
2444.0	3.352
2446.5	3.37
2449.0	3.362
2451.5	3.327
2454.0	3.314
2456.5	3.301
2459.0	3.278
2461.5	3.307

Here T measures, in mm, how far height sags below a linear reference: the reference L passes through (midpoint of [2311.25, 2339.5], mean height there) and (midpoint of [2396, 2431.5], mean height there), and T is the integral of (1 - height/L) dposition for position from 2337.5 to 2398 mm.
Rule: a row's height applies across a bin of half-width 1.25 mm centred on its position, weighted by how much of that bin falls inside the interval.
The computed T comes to 2.7 mm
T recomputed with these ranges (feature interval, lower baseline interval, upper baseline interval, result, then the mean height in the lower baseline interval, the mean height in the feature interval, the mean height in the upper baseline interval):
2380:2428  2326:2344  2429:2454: -2.93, 3.29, 3.6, 3.44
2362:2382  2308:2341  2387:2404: 1.93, 3.34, 3.27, 3.75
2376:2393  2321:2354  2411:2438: 0.42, 3.28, 3.38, 3.63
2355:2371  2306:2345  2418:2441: 0.91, 3.33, 3.26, 3.67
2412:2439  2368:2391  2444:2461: -2.45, 3.32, 3.63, 3.33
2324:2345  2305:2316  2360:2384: 0.24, 3.37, 3.29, 3.27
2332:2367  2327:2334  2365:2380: 0.36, 3.3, 3.25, 3.27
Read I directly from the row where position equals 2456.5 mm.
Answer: 3.301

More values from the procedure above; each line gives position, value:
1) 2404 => 3.653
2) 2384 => 3.29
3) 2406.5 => 3.54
